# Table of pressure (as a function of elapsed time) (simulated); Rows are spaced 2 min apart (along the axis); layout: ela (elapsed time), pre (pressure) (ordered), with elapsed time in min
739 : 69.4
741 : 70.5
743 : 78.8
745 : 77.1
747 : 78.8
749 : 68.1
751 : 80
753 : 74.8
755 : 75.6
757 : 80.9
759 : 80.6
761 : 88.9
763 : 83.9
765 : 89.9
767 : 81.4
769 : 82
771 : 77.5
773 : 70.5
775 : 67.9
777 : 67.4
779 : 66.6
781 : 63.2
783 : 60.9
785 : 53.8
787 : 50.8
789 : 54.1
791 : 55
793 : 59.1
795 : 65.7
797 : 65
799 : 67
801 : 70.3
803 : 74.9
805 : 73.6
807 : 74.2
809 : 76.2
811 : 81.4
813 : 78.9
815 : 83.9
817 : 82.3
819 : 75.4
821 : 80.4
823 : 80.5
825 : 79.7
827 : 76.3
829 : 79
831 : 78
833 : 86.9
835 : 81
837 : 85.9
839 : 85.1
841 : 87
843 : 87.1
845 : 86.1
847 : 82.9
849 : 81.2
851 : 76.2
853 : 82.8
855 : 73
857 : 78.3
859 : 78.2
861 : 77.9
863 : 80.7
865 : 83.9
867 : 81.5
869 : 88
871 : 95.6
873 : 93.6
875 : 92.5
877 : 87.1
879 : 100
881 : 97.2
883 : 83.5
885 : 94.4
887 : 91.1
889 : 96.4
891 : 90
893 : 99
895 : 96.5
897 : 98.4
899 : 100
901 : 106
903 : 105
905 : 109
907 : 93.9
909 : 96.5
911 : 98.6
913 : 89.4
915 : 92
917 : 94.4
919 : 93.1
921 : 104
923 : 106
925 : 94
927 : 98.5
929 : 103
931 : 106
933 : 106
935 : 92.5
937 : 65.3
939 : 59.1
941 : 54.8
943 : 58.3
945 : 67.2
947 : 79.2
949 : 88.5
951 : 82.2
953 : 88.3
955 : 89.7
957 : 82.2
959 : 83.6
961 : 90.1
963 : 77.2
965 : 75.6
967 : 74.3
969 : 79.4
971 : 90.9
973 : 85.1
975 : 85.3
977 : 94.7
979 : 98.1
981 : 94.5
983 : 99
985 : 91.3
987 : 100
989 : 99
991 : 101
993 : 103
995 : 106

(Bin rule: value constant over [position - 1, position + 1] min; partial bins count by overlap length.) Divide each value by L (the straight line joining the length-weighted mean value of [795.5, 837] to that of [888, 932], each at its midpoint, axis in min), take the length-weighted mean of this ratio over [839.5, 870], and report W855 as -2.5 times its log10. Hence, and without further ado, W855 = 0.06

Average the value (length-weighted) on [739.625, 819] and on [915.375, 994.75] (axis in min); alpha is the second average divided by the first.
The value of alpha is 1.22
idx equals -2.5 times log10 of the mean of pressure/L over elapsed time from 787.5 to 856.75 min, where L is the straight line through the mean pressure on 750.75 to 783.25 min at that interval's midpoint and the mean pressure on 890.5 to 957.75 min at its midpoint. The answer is 0.07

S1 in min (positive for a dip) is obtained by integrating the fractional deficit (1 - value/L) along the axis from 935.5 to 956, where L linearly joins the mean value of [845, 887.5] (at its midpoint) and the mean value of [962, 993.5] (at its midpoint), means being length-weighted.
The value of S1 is 3.52 min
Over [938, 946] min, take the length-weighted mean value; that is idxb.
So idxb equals 59.9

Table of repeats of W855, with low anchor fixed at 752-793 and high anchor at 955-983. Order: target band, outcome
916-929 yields -0.19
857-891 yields -0.13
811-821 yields -0.08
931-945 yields 0.12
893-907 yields -0.25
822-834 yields -0.07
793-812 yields 0.03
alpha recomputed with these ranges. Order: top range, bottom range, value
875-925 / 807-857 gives 1.19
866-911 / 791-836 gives 1.26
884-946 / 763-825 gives 1.29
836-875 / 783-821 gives 1.21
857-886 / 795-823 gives 1.16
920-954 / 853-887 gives 0.99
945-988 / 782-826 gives 1.24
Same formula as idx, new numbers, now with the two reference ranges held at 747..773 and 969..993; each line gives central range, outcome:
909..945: 0.02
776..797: 0.34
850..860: 0.11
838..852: 0.02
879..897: -0.07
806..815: 0.06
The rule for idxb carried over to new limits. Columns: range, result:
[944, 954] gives 81.1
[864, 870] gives 84.5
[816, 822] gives 79.4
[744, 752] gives 76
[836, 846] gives 86.2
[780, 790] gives 56.6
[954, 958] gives 86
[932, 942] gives 75.5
